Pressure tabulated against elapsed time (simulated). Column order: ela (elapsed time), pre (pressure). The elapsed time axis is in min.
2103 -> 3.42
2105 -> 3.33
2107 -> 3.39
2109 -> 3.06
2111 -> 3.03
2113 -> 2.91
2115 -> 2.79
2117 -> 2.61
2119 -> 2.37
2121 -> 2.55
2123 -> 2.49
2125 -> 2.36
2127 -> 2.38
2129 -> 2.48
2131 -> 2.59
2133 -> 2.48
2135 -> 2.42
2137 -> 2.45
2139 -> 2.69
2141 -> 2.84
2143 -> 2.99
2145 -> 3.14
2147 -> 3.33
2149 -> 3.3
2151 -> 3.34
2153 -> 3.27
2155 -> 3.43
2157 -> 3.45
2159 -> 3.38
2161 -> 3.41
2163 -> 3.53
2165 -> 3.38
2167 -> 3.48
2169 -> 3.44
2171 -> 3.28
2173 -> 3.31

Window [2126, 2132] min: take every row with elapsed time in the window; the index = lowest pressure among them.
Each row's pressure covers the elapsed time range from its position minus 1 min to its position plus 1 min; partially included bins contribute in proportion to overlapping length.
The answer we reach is 2.38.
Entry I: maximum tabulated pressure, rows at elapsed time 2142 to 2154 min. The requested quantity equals 3.34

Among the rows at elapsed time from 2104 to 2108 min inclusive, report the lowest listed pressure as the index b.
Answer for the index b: 3.33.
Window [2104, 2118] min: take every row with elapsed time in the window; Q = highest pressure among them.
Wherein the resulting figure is 3.39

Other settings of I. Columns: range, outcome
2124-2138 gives 2.59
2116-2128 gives 2.61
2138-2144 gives 2.99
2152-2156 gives 3.43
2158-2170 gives 3.53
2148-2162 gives 3.45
